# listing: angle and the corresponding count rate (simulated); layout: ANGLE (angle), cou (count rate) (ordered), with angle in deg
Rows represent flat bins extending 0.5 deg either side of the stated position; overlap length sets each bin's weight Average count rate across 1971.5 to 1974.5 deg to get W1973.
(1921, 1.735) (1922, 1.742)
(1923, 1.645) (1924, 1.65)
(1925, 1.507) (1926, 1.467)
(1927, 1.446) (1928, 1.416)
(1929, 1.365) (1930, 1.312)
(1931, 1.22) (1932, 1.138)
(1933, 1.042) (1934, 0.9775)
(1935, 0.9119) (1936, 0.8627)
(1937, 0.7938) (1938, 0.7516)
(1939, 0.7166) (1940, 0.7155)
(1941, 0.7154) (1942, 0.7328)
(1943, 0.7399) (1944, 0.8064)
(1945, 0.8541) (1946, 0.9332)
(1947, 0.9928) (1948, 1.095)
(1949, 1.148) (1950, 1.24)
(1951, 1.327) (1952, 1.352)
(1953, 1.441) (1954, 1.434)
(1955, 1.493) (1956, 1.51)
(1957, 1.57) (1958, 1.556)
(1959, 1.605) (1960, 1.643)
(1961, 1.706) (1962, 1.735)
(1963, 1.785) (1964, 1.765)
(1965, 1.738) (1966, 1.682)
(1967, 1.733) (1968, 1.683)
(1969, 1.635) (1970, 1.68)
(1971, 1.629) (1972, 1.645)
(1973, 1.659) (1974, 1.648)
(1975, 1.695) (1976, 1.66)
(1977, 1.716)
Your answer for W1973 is 1.65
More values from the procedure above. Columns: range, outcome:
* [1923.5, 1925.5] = 1.58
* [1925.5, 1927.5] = 1.46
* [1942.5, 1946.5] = 0.833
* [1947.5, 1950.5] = 1.16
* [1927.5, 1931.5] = 1.33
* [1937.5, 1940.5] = 0.728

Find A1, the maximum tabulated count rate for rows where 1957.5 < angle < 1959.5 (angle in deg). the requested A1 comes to 1.605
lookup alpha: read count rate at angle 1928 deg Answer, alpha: 1.416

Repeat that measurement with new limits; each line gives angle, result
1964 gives 1.765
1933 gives 1.042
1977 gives 1.716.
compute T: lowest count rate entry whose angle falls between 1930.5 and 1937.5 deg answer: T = 0.7938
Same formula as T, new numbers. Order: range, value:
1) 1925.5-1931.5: 1.22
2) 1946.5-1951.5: 0.9928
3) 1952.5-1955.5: 1.434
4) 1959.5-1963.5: 1.643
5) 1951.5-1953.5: 1.352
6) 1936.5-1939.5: 0.7166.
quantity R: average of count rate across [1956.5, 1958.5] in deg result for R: 1.56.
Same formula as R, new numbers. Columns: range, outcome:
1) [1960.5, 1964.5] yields 1.75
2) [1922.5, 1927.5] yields 1.54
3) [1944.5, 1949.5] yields 1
